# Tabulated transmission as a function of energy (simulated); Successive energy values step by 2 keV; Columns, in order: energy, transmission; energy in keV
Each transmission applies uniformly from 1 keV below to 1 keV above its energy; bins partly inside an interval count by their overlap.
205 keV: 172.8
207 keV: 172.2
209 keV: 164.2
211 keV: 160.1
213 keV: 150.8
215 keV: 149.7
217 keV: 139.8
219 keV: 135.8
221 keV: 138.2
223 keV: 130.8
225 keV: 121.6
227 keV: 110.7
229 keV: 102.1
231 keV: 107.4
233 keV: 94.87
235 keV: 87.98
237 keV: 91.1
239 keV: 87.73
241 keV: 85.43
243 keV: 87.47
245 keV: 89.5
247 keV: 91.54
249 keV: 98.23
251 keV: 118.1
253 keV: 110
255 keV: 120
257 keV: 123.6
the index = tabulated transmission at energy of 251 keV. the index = 118.1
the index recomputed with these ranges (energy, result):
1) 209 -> 164.2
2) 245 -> 89.5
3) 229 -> 102.1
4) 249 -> 98.23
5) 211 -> 160.1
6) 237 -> 91.1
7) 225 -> 121.6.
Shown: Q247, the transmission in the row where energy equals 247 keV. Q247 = 91.54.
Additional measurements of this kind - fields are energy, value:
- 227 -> 110.7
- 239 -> 87.73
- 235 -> 87.98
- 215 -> 149.7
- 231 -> 107.4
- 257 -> 123.6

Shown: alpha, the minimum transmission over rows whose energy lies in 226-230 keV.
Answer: 102.1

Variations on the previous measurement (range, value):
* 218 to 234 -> 94.87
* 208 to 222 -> 135.8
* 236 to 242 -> 85.43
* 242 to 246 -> 87.47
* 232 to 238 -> 87.98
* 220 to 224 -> 130.8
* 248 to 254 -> 98.23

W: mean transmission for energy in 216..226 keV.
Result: 133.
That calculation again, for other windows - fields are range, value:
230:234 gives 101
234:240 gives 88.9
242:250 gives 91.7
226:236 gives 101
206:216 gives 159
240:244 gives 86.5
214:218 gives 145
